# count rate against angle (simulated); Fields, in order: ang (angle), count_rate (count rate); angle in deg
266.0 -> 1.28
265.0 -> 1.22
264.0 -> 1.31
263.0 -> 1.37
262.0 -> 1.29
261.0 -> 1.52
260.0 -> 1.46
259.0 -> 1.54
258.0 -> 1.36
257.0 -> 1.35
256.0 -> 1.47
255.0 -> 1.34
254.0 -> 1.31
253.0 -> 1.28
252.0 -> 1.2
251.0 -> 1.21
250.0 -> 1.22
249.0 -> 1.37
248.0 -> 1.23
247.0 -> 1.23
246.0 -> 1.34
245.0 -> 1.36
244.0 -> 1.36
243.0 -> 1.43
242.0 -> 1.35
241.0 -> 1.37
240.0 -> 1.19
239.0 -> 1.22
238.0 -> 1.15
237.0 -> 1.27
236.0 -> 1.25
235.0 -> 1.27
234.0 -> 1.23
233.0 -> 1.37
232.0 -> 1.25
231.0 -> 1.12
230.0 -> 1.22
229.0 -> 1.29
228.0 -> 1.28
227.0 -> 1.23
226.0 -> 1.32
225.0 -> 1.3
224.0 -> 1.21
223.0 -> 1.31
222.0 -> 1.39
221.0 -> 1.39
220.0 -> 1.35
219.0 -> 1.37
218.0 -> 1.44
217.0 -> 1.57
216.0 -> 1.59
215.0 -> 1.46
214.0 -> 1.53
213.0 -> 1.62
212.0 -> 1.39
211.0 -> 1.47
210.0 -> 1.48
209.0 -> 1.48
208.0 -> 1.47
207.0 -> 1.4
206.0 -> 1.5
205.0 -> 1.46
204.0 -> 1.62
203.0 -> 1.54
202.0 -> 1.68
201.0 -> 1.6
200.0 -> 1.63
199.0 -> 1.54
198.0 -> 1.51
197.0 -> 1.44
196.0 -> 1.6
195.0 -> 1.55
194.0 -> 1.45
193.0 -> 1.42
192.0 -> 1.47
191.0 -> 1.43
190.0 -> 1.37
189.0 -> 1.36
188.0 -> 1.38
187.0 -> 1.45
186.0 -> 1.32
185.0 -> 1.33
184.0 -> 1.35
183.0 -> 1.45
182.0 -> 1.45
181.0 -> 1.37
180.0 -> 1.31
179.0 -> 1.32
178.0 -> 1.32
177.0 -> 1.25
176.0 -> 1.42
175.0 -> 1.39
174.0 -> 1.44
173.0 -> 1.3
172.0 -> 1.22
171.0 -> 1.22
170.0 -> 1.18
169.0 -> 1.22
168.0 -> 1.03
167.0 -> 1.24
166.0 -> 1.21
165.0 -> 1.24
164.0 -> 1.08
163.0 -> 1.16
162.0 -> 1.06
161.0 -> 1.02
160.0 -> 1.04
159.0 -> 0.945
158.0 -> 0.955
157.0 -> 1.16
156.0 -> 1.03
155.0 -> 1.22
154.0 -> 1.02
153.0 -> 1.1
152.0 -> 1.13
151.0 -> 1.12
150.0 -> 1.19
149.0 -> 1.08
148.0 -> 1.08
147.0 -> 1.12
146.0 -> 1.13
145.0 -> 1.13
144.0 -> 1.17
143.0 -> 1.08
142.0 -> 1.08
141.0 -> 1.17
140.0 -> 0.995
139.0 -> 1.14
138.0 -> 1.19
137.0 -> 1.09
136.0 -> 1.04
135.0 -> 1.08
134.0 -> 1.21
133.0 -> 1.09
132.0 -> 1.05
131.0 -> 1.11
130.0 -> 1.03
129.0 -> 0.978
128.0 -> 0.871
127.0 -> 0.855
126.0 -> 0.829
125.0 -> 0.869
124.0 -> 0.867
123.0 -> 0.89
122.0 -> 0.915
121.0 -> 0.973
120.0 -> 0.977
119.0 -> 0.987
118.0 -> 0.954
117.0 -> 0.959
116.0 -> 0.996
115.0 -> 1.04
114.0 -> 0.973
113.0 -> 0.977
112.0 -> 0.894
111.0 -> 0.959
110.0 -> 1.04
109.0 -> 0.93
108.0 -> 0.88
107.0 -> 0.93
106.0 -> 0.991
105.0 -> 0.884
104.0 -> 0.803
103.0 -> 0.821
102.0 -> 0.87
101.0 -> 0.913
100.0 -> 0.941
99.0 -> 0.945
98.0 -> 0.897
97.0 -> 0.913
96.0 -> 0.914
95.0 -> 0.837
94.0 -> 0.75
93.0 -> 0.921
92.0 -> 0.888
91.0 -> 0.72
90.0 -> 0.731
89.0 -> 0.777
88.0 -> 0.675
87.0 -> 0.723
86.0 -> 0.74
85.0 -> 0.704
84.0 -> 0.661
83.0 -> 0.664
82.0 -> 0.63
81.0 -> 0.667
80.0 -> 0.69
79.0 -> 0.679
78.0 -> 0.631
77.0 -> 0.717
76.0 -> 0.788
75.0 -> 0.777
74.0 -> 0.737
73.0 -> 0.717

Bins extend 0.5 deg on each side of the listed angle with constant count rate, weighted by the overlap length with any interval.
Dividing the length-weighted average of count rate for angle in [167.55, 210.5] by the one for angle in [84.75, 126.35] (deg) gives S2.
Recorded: 1.6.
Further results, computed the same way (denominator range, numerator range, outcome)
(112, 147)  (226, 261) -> 1.28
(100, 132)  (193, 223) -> 1.60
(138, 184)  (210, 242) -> 1.13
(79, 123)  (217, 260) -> 1.52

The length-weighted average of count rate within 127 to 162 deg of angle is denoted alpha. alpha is 1.08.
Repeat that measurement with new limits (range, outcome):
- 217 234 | 1.31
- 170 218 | 1.44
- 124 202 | 1.21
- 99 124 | 0.936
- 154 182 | 1.2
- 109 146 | 1.01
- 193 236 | 1.42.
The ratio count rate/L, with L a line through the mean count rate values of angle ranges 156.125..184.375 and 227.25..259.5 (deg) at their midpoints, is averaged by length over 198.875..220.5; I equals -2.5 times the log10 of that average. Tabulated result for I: -0.19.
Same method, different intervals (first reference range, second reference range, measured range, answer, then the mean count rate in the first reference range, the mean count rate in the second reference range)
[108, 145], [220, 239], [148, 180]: -0.06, 1.01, 1.27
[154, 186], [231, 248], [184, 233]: -0.14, 1.22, 1.28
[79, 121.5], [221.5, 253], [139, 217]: -0.19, 0.858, 1.28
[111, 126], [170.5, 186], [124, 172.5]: 0.05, 0.944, 1.34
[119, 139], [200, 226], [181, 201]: -0.08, 0.999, 1.47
